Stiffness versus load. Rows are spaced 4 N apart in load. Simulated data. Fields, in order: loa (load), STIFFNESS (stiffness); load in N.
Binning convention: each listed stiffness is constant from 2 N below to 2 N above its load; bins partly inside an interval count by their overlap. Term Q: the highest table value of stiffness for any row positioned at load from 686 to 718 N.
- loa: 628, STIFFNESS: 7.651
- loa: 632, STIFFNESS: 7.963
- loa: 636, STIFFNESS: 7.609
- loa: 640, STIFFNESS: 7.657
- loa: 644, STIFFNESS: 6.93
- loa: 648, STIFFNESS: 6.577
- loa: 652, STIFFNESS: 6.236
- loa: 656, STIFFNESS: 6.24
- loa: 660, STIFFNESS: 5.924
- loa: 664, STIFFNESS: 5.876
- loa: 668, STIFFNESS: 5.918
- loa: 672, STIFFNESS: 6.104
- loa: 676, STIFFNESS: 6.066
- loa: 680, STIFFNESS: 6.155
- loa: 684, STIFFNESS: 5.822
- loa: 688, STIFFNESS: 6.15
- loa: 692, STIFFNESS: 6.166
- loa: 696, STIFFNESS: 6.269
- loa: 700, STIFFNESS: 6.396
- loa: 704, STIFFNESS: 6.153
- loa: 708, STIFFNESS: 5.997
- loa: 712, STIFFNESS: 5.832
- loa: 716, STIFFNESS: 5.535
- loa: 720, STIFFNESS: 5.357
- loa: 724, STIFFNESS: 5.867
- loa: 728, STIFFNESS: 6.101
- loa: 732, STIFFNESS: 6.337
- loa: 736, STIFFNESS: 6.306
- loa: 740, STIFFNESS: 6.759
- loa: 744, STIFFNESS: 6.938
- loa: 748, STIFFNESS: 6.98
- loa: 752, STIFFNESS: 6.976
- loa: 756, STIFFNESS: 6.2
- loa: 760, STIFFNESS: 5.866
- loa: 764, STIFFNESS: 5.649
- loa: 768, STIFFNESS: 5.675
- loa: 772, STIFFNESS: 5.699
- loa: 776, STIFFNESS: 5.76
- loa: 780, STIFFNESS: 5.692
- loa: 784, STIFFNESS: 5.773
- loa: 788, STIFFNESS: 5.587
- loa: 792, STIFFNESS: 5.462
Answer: 6.396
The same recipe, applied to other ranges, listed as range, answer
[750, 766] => 6.976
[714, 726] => 5.867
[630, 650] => 7.963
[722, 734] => 6.337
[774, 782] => 5.76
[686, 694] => 6.166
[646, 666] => 6.577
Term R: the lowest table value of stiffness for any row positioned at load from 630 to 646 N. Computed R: 6.93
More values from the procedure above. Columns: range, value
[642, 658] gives 6.236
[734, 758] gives 6.2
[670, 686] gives 5.822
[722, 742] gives 5.867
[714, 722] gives 5.357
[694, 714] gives 5.832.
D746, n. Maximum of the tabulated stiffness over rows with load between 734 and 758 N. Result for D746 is 6.98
